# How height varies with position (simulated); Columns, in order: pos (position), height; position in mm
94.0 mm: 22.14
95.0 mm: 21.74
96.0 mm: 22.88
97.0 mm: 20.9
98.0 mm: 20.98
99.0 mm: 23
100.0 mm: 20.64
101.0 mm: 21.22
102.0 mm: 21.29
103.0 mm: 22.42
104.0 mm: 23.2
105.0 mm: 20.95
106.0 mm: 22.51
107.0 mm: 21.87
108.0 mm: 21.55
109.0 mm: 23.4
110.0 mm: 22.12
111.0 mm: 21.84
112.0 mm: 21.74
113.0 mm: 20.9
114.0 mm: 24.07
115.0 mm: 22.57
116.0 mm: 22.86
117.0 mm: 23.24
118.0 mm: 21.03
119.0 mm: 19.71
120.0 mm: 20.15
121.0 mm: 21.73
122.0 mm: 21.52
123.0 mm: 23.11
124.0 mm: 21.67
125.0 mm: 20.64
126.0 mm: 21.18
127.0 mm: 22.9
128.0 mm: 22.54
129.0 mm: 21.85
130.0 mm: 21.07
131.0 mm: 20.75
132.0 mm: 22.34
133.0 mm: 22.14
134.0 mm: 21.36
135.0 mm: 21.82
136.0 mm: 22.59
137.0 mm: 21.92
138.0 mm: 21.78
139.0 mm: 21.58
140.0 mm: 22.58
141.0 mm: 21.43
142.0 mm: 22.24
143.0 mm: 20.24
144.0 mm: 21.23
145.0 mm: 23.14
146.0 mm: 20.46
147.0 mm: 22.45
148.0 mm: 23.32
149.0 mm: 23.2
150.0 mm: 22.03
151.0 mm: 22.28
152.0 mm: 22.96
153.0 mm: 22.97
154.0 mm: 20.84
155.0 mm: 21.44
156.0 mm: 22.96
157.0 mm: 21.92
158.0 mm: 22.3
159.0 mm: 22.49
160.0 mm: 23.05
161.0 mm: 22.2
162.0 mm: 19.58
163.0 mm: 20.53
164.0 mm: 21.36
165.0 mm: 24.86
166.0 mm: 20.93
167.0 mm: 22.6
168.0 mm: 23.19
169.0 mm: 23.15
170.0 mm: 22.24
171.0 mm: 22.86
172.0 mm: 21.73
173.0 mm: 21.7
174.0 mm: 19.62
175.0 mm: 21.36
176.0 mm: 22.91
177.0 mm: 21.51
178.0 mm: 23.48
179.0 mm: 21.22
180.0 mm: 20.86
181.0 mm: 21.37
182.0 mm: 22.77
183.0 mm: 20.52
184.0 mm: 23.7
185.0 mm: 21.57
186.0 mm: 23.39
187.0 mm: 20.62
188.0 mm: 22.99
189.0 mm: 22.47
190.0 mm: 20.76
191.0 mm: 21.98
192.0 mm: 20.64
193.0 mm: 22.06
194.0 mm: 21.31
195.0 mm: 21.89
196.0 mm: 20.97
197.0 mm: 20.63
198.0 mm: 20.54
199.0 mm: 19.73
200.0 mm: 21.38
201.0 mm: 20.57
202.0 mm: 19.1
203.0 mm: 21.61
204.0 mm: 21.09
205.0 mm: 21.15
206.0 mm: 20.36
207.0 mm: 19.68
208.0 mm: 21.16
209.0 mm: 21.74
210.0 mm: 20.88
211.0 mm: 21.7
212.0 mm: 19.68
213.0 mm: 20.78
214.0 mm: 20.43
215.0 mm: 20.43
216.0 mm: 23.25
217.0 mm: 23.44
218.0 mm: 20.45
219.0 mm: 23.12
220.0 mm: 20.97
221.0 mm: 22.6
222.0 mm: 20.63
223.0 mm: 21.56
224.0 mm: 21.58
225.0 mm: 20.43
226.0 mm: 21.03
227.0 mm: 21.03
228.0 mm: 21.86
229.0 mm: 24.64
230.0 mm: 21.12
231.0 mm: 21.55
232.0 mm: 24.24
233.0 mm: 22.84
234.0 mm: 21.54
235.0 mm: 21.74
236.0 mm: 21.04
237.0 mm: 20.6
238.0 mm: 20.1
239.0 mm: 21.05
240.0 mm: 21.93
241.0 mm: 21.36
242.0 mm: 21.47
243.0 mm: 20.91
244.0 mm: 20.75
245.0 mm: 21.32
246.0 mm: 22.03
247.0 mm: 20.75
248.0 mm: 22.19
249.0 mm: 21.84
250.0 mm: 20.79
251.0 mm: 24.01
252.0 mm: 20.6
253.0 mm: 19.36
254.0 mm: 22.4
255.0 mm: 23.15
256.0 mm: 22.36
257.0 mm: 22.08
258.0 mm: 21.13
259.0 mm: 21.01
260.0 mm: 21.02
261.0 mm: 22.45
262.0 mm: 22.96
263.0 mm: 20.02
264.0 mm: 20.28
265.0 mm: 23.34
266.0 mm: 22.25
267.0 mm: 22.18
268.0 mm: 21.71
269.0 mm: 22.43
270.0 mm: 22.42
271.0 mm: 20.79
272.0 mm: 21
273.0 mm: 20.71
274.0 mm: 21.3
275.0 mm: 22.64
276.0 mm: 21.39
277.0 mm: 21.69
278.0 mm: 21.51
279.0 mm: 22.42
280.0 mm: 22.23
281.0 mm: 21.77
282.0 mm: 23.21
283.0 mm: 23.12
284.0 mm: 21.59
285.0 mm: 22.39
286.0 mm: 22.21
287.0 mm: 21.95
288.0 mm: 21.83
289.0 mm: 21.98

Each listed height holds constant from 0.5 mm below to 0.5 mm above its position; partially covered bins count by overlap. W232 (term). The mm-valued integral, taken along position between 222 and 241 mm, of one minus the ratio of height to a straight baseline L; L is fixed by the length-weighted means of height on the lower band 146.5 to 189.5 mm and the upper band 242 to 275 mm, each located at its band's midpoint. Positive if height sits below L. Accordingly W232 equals 0.1 mm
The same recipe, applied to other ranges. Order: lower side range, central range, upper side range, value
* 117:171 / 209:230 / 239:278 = 0.2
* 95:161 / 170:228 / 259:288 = 1.4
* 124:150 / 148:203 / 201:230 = -0.6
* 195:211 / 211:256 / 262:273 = -0.8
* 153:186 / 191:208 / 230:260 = 0.8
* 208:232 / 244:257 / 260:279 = 0.0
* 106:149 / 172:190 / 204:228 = -0.3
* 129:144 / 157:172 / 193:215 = -0.6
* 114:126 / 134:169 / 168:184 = -0.4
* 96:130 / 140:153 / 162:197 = -0.2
